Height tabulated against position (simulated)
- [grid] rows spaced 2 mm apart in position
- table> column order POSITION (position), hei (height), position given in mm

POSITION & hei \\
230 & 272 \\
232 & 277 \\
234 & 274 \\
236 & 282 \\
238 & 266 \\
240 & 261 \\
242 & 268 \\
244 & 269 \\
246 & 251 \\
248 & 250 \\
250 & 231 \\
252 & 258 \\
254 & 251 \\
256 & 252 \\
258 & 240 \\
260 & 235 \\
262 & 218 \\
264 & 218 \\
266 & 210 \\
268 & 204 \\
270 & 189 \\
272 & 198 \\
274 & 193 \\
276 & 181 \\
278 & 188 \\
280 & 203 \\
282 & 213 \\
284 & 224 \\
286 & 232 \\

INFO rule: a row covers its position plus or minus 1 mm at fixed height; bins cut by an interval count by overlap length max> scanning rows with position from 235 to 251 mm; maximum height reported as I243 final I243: 282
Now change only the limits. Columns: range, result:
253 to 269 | 252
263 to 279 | 218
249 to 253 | 258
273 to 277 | 193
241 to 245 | 269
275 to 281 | 203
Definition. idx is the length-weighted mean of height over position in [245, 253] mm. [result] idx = 248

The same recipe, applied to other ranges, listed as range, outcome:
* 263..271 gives 205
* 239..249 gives 260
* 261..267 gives 215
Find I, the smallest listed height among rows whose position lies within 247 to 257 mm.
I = 231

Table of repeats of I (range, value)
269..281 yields 181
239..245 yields 261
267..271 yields 189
